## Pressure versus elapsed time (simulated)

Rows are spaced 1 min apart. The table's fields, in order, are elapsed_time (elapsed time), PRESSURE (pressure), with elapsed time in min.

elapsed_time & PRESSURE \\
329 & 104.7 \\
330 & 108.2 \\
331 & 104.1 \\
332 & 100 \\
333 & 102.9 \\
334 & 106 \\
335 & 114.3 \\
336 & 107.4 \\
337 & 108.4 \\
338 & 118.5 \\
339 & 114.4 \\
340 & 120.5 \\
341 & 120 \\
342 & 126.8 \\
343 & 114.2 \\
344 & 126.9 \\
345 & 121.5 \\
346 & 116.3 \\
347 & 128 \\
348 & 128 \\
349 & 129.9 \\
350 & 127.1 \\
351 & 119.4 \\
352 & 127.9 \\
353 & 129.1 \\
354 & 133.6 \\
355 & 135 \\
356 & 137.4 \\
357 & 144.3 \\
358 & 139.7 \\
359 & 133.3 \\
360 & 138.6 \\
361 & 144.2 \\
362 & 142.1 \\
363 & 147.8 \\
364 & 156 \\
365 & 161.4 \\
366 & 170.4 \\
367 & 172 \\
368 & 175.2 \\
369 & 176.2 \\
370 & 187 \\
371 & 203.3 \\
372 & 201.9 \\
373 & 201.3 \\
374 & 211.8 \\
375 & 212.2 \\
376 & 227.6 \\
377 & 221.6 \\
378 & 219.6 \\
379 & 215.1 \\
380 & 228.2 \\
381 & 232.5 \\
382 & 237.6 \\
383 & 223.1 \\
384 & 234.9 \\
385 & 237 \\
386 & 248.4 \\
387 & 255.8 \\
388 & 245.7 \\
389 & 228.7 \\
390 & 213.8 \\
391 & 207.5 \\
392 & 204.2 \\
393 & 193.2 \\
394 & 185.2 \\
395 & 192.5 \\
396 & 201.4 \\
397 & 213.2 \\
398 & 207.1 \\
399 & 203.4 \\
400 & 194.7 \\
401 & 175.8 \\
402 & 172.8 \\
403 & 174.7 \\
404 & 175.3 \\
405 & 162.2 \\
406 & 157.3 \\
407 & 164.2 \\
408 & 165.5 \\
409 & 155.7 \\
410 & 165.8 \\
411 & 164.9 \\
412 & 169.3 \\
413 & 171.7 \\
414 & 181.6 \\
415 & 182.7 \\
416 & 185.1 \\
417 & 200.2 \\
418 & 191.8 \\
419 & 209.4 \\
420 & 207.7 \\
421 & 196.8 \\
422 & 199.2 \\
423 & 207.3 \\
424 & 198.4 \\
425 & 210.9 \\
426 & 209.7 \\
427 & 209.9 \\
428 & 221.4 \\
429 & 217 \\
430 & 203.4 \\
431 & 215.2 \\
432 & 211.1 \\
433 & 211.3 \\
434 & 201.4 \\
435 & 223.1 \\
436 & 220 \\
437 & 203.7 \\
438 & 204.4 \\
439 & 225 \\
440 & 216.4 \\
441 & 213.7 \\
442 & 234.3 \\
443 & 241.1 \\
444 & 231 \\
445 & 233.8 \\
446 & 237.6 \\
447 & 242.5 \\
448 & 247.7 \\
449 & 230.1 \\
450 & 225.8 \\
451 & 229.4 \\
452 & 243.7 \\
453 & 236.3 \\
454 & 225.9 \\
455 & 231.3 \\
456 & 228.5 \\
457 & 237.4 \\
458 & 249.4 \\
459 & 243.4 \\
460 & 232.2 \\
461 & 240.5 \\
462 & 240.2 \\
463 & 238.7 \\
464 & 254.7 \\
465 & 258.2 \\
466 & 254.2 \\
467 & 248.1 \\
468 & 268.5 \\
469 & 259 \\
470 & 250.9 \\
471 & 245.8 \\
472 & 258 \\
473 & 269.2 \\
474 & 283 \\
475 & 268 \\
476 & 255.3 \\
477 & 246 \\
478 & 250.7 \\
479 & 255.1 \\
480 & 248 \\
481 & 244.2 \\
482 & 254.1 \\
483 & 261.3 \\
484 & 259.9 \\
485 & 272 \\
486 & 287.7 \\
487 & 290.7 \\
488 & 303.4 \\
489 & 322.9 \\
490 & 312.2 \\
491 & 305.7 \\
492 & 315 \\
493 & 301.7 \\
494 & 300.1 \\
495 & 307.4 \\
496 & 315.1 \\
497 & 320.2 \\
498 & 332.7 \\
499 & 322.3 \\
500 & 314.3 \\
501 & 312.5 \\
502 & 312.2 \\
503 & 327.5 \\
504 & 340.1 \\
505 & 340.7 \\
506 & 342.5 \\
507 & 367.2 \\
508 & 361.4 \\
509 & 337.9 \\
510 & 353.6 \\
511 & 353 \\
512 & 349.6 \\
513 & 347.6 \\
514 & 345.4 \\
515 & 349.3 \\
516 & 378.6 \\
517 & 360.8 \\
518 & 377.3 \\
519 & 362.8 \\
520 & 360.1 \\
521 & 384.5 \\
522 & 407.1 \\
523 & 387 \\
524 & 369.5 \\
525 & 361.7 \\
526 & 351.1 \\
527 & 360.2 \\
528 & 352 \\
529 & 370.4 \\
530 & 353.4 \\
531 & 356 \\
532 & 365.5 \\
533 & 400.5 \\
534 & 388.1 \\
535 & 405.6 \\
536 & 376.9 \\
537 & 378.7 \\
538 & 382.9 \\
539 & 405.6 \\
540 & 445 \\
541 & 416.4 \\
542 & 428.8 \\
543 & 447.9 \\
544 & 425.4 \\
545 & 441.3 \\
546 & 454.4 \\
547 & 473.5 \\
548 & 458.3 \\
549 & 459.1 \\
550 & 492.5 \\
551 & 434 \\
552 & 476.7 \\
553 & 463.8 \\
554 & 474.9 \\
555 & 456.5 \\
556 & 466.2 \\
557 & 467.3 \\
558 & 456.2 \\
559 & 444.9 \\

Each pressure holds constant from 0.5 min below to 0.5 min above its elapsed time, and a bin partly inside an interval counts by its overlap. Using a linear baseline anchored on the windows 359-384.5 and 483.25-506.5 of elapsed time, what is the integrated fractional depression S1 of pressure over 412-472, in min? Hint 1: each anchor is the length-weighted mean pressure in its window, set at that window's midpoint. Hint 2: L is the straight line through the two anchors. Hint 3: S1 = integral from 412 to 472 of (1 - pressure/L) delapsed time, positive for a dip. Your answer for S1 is 8.5 min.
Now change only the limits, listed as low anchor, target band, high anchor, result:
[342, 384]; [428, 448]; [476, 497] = 1.4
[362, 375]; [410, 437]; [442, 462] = 2.1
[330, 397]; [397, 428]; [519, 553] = 6.3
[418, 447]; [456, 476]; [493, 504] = 1.1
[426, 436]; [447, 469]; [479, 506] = 0.9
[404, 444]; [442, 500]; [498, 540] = 3.3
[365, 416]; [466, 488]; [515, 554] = 4.1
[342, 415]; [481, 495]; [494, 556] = 1.7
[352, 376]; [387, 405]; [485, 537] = 0.2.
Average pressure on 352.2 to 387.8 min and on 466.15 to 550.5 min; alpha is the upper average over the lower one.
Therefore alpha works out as 1.82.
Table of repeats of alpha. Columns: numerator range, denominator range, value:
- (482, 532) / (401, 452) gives 1.66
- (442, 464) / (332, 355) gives 1.97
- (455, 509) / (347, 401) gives 1.52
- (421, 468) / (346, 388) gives 1.28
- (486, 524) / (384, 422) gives 1.74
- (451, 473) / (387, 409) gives 1.27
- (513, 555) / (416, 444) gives 1.90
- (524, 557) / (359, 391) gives 2.07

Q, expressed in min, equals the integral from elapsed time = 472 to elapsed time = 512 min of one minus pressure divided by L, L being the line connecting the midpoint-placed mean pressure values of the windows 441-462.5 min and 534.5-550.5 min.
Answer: 2.6 min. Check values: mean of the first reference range 236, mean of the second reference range 431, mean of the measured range 302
